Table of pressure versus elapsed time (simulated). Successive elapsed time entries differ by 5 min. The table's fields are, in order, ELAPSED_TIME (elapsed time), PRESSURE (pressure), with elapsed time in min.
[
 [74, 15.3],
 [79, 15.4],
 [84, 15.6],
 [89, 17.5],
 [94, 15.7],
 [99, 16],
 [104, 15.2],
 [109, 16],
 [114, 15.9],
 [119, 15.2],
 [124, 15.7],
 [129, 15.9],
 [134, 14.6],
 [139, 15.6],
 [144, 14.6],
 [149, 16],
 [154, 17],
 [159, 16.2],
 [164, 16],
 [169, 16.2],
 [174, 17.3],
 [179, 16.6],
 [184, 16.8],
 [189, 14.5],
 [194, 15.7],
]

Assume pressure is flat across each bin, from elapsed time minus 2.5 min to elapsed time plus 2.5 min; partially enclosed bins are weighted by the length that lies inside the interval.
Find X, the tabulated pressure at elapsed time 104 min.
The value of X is 15.2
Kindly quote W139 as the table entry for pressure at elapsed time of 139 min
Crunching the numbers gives 15.6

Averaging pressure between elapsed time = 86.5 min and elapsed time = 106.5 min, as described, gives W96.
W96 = 16.1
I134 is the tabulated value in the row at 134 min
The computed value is 14.6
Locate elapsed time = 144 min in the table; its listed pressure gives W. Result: 14.6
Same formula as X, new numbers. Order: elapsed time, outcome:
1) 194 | 15.7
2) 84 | 15.6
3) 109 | 16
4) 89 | 17.5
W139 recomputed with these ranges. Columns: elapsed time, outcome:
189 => 14.5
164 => 16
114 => 15.9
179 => 16.6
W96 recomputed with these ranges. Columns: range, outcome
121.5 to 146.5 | 15.3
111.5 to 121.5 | 15.6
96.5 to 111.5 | 15.7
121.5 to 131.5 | 15.8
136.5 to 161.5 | 15.9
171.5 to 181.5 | 16.9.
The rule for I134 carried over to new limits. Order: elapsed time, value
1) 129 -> 15.9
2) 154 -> 17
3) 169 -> 16.2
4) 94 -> 15.7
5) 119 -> 15.2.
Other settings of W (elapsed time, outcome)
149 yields 16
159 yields 16.2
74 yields 15.3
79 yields 15.4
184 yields 16.8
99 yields 16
